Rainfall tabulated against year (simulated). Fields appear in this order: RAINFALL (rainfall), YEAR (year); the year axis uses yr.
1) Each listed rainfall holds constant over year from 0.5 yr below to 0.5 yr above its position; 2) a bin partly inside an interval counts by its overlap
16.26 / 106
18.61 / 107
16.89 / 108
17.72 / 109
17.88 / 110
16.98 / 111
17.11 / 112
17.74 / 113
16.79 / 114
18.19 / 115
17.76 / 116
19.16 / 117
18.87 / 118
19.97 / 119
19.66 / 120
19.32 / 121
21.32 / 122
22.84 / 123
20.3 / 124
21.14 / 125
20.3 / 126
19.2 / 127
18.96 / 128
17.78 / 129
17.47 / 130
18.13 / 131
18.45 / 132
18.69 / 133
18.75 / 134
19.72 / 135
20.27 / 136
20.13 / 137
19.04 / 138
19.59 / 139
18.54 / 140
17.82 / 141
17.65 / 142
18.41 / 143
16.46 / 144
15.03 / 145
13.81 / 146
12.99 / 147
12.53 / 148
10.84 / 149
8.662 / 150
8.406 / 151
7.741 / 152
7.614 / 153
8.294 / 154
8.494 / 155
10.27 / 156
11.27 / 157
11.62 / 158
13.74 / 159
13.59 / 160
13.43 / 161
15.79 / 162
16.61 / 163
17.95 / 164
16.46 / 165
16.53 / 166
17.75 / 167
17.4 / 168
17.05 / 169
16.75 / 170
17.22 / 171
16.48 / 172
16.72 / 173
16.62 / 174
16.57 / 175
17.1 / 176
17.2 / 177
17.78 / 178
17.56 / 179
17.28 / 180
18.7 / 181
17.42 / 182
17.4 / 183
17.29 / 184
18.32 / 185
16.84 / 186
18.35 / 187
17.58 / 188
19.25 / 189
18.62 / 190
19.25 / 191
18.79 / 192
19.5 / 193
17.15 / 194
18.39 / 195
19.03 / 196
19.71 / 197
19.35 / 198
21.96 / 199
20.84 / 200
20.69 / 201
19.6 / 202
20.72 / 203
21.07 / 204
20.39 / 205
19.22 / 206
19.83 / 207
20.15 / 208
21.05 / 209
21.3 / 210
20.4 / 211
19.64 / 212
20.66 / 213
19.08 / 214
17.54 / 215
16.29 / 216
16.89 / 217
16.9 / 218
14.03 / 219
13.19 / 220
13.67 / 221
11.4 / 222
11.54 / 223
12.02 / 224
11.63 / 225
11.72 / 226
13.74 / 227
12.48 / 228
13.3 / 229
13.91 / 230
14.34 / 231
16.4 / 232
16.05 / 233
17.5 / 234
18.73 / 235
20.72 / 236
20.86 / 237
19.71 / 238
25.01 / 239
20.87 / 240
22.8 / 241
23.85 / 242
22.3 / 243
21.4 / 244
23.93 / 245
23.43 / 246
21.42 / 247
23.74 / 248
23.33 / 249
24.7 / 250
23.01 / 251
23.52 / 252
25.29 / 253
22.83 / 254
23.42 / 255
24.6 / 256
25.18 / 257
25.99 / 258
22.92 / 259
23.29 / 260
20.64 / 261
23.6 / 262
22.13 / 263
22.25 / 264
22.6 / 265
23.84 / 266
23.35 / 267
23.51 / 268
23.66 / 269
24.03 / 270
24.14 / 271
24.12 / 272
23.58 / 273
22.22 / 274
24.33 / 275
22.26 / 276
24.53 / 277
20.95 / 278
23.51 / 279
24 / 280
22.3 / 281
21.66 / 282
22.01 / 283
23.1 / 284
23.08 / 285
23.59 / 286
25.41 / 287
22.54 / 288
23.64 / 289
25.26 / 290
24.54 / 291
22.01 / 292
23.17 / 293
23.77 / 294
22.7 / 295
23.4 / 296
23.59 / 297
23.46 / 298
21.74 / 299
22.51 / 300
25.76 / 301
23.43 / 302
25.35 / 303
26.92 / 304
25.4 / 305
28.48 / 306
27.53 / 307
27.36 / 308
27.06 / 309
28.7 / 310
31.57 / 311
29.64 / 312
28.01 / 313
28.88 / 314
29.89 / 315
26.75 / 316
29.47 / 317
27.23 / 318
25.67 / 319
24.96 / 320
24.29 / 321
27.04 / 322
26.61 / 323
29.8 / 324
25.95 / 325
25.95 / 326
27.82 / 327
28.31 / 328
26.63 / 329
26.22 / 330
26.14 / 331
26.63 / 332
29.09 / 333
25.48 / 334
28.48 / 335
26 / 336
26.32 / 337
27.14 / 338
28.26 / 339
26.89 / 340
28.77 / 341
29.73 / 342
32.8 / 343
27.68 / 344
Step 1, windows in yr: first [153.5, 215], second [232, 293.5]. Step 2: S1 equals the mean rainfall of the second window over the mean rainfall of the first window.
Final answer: 1.30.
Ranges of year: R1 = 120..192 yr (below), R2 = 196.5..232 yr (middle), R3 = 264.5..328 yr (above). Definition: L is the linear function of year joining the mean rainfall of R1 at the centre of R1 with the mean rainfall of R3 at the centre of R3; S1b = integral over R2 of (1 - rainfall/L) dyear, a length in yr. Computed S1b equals 5.0 yr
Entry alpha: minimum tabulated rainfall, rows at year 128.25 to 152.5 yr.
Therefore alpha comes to 7.741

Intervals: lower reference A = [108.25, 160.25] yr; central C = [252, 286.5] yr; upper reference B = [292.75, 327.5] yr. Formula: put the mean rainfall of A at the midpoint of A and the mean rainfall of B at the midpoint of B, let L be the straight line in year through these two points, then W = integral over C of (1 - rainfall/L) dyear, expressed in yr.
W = 1.0 yr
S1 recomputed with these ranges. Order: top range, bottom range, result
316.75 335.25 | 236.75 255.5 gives 1.17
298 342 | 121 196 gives 1.63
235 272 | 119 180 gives 1.42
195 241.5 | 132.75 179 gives 1.17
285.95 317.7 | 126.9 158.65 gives 1.71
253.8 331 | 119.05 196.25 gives 1.49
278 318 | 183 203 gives 1.32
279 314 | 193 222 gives 1.32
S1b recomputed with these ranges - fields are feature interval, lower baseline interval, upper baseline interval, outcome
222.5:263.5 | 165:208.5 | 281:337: 3.2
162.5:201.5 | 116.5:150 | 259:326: 4.2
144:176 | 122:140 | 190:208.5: 9.5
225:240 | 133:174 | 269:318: 2.8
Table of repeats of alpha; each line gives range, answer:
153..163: 7.614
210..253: 11.4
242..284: 20.64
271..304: 20.95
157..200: 11.27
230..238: 13.91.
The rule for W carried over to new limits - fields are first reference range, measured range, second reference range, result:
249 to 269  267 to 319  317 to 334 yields 0.9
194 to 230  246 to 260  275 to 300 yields -2.2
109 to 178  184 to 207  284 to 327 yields 0.2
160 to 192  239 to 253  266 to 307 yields -1.2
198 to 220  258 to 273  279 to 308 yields -0.5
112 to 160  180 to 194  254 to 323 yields 0.7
